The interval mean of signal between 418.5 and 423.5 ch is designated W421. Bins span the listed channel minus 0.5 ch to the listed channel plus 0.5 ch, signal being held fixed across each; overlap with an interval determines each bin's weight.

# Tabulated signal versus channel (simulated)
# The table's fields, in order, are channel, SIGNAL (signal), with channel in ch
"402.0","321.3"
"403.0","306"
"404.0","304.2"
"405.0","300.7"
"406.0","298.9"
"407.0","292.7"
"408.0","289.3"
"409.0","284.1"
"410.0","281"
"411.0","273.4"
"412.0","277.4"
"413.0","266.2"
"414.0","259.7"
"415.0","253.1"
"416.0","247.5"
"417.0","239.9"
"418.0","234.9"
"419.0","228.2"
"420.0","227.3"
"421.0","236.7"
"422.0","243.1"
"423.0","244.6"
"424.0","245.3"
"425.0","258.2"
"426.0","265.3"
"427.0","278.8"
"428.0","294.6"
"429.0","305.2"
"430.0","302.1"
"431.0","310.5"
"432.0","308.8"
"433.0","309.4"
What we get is 236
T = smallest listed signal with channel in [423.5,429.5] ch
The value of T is 245.3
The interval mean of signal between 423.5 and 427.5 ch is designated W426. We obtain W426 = 262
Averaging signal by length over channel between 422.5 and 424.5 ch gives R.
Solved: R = 245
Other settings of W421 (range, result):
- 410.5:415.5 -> 266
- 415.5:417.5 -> 244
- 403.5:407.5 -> 299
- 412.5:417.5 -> 253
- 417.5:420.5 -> 230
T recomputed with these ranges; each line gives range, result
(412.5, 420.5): 227.3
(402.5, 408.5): 289.3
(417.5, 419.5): 228.2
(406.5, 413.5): 266.2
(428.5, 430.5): 302.1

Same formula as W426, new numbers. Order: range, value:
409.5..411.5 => 277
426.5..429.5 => 293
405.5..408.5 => 294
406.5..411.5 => 284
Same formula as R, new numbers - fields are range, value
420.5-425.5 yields 246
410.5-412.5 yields 275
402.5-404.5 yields 305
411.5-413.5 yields 272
